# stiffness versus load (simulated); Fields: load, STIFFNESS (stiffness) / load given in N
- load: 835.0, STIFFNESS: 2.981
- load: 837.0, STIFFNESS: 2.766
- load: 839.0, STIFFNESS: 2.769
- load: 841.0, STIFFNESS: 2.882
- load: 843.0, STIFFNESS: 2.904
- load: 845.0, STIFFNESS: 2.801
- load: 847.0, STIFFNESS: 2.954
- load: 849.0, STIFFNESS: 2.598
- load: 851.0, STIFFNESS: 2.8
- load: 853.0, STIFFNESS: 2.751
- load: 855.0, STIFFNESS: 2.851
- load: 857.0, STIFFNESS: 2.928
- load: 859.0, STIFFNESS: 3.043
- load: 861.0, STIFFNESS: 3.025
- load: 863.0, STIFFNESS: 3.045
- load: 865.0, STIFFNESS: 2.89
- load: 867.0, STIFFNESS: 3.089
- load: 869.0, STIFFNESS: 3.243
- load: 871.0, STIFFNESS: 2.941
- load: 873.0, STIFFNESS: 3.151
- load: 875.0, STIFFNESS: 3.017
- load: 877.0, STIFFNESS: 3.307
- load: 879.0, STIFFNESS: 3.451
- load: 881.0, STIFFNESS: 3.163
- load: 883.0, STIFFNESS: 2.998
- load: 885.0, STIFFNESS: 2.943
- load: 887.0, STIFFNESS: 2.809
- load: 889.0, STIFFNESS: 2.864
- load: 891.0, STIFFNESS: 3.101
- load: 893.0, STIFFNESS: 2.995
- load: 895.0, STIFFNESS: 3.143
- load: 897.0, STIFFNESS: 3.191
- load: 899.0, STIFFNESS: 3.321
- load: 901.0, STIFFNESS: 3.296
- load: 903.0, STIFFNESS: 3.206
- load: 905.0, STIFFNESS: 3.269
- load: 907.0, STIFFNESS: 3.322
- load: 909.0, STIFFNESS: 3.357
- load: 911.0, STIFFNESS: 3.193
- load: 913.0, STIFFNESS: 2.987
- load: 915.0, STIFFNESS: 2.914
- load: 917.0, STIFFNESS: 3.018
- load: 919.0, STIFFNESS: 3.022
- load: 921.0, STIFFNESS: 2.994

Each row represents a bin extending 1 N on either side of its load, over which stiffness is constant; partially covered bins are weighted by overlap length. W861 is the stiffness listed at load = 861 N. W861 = 3.025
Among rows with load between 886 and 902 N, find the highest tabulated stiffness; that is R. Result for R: 3.321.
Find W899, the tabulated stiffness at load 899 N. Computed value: 3.321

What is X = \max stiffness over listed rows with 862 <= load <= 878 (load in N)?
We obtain 3.307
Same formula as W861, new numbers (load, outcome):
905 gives 3.269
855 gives 2.851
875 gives 3.017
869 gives 3.243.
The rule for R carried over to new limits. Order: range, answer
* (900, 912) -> 3.357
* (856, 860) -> 3.043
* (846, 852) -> 2.954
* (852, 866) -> 3.045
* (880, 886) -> 3.163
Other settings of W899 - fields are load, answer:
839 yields 2.769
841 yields 2.882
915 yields 2.914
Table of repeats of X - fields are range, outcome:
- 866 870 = 3.243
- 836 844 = 2.904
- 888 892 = 3.101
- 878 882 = 3.451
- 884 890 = 2.943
